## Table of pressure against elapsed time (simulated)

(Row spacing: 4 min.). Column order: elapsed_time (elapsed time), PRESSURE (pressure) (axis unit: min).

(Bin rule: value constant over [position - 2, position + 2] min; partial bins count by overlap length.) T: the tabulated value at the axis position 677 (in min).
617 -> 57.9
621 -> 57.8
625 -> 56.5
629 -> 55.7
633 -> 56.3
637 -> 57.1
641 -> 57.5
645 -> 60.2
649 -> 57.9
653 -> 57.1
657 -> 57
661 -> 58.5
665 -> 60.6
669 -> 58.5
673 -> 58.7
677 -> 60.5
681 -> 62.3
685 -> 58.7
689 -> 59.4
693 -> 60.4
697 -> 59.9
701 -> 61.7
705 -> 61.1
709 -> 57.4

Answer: 60.5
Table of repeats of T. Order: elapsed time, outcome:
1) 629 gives 55.7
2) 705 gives 61.1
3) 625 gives 56.5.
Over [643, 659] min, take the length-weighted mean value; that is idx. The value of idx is 58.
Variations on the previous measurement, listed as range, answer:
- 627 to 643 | 56.7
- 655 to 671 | 58.6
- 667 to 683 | 60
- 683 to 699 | 59.6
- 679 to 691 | 60.1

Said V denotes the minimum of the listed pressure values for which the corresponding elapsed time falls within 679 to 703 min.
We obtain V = 58.7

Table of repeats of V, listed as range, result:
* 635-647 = 57.1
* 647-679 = 57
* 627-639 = 55.7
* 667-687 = 58.5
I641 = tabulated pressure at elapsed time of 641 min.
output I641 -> 57.5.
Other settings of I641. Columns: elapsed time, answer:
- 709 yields 57.4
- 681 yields 62.3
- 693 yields 60.4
